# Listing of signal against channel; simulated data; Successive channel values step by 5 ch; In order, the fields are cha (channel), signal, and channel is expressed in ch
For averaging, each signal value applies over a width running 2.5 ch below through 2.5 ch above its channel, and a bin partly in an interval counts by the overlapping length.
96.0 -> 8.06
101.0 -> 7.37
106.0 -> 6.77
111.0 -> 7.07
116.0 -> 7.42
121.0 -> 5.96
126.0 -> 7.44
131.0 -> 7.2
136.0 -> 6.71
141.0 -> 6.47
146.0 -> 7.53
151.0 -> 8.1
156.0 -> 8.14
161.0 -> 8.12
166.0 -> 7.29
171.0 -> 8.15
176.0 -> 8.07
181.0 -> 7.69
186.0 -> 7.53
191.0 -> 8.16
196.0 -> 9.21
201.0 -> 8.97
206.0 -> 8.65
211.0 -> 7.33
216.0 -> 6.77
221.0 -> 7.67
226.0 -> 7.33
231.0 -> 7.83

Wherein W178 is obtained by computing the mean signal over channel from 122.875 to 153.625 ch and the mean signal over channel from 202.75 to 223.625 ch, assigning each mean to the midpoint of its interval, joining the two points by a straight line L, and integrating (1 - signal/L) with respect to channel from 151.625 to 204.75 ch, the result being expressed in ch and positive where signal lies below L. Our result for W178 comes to -4.9 ch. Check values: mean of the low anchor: 7.22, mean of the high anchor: 7.65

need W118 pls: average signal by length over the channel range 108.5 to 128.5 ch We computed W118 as 6.97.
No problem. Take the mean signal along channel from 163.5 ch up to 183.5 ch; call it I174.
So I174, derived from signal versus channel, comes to 7.8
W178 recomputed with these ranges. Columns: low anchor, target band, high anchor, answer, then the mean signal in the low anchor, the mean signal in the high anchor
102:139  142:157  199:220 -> -1.0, 6.95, 7.89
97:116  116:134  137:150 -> 0.5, 7.19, 7.09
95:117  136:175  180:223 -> 0.1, 7.28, 8.01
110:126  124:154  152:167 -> 0.7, 6.89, 7.93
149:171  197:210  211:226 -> -2.2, 7.94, 7.26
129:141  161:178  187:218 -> -0.8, 6.84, 8.17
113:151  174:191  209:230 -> -1.5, 7.04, 7.31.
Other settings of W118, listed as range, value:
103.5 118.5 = 7.09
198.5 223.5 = 7.88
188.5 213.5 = 8.46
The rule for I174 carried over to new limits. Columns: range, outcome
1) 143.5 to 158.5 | 7.92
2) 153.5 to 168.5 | 7.85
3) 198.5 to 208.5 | 8.81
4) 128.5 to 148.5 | 6.98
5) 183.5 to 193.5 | 7.84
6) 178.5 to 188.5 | 7.61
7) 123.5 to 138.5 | 7.12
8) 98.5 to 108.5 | 7.07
